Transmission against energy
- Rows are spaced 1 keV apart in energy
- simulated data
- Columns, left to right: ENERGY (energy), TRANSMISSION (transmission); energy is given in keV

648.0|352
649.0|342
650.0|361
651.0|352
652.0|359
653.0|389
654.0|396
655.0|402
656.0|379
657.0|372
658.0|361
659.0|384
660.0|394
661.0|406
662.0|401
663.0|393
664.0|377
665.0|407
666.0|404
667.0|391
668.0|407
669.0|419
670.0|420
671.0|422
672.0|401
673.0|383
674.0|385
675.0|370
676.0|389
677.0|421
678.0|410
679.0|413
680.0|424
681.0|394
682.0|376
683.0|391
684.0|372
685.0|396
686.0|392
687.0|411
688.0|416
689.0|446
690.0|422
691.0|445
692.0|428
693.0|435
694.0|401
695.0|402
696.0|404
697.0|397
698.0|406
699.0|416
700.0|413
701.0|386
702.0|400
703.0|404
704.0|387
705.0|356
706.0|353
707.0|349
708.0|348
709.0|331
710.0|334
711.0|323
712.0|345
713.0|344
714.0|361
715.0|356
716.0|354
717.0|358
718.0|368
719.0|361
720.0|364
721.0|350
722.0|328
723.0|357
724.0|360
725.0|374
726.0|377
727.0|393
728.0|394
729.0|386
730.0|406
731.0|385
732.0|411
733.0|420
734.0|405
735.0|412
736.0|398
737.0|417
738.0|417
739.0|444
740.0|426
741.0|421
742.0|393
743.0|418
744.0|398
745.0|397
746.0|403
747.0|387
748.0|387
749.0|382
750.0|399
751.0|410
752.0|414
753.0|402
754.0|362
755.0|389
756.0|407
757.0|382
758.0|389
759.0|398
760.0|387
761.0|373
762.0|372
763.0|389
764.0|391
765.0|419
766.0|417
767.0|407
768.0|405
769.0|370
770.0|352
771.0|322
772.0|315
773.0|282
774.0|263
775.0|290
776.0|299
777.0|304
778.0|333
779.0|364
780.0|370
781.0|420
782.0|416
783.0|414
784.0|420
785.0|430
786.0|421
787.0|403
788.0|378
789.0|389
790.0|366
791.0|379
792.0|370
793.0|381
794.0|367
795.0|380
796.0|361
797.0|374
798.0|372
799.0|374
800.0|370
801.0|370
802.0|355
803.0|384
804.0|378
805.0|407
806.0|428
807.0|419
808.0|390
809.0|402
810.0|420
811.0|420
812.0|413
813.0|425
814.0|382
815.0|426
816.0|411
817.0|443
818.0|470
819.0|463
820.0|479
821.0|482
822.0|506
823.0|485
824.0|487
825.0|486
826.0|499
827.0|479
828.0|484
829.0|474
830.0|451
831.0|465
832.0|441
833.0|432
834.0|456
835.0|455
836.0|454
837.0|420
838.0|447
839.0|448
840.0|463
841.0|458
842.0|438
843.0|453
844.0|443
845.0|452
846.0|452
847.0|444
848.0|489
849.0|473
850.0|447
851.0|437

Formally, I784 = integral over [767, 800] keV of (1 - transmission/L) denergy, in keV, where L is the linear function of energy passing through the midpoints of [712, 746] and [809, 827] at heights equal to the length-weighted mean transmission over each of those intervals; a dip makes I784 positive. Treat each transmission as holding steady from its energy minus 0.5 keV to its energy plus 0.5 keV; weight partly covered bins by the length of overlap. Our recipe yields 4.7 keV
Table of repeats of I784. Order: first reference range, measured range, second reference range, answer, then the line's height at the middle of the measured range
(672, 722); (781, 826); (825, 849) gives 2.9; 440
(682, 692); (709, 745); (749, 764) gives 1.6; 399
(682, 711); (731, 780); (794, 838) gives 3.4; 411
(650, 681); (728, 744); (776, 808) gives -0.9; 388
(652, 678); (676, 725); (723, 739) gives 1.5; 396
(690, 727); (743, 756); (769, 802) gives -0.9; 369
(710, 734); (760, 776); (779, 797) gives 1.1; 384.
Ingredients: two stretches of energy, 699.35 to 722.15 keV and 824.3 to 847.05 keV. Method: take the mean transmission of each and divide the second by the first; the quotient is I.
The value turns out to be 1.3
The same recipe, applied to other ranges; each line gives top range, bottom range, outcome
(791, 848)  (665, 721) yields 1.11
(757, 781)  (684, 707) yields 0.89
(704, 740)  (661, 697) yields 0.92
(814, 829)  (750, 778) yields 1.28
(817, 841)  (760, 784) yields 1.29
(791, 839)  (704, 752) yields 1.12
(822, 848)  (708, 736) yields 1.25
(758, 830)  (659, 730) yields 1.03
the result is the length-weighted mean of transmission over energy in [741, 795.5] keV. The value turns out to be 380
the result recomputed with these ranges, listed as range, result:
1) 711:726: 355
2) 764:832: 401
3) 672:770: 390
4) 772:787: 359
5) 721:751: 396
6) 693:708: 391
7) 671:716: 389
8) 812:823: 449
